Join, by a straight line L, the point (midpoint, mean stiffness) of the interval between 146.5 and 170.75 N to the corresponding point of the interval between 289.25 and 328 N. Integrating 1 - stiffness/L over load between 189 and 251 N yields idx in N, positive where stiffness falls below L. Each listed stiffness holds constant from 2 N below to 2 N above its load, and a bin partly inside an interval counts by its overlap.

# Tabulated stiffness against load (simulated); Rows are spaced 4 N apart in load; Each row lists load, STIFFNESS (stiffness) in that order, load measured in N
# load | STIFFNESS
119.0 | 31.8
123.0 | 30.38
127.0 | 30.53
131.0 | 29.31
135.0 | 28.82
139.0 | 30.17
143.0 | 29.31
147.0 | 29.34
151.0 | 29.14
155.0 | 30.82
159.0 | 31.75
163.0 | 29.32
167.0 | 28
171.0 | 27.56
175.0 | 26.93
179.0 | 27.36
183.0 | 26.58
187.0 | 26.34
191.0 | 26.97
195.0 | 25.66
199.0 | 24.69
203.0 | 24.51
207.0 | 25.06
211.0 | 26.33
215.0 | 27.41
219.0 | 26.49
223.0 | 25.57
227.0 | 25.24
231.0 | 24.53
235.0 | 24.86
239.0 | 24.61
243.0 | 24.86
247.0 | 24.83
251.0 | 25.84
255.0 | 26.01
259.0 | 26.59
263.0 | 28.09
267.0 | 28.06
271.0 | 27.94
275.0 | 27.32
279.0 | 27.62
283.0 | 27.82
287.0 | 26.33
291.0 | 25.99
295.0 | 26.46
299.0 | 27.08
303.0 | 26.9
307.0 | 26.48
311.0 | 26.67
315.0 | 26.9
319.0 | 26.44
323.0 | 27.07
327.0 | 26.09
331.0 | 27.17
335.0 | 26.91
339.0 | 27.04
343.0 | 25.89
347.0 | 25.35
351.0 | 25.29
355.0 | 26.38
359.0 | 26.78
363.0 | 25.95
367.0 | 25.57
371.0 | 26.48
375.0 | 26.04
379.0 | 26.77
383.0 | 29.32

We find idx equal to 6.4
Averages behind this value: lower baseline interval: 29.6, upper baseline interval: 26.6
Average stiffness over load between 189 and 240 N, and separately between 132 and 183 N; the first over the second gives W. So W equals 0.88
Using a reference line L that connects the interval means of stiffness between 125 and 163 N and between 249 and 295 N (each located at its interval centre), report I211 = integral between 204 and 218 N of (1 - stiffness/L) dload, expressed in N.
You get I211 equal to 1.10 N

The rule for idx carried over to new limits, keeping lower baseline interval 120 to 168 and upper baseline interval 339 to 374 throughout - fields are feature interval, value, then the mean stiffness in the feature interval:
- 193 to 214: 2.5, 25.4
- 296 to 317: 0.1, 26.8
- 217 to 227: 0.9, 25.9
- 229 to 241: 1.5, 24.7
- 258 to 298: 0.3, 27.2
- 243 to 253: 1.0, 25.2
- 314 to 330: 0.0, 26.6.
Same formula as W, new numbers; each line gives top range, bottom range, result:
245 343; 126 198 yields 0.94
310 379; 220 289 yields 1.00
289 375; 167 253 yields 1.02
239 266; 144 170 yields 0.88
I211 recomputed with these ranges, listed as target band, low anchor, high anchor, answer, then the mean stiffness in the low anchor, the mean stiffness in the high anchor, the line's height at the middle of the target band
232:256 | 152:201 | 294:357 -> 1.8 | 27.7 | 26.5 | 27.2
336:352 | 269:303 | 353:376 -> 0.3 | 27.1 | 26.2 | 26.4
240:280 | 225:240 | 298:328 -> -1.8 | 24.8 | 26.7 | 25.5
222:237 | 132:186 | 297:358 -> 1.5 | 28.8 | 26.5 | 27.9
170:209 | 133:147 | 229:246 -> 1.3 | 29.4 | 24.7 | 27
